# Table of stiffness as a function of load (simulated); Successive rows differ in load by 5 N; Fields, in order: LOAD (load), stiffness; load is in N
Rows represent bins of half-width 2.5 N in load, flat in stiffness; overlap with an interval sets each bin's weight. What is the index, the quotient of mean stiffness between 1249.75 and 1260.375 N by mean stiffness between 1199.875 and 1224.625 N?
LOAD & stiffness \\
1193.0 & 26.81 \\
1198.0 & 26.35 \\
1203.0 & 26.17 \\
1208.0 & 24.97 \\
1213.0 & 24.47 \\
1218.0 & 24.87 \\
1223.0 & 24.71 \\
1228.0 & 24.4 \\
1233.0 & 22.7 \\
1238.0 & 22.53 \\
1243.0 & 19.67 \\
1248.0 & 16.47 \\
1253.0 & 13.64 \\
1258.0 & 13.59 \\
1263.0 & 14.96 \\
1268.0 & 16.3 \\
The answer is 0.55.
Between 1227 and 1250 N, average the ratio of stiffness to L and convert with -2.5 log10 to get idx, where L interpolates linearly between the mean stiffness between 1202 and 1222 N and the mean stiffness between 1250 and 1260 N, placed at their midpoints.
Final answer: -0.16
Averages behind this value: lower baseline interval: 25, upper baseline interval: 13.8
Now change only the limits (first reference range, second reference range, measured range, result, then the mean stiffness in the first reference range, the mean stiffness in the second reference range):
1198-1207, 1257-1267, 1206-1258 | -0.05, 26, 14.7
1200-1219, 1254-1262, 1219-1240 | -0.16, 25.2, 13.9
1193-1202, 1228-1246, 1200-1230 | -0.02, 26.4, 21.9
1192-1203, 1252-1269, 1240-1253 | -0.01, 26.5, 14.6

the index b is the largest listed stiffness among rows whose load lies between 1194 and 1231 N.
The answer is 26.35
